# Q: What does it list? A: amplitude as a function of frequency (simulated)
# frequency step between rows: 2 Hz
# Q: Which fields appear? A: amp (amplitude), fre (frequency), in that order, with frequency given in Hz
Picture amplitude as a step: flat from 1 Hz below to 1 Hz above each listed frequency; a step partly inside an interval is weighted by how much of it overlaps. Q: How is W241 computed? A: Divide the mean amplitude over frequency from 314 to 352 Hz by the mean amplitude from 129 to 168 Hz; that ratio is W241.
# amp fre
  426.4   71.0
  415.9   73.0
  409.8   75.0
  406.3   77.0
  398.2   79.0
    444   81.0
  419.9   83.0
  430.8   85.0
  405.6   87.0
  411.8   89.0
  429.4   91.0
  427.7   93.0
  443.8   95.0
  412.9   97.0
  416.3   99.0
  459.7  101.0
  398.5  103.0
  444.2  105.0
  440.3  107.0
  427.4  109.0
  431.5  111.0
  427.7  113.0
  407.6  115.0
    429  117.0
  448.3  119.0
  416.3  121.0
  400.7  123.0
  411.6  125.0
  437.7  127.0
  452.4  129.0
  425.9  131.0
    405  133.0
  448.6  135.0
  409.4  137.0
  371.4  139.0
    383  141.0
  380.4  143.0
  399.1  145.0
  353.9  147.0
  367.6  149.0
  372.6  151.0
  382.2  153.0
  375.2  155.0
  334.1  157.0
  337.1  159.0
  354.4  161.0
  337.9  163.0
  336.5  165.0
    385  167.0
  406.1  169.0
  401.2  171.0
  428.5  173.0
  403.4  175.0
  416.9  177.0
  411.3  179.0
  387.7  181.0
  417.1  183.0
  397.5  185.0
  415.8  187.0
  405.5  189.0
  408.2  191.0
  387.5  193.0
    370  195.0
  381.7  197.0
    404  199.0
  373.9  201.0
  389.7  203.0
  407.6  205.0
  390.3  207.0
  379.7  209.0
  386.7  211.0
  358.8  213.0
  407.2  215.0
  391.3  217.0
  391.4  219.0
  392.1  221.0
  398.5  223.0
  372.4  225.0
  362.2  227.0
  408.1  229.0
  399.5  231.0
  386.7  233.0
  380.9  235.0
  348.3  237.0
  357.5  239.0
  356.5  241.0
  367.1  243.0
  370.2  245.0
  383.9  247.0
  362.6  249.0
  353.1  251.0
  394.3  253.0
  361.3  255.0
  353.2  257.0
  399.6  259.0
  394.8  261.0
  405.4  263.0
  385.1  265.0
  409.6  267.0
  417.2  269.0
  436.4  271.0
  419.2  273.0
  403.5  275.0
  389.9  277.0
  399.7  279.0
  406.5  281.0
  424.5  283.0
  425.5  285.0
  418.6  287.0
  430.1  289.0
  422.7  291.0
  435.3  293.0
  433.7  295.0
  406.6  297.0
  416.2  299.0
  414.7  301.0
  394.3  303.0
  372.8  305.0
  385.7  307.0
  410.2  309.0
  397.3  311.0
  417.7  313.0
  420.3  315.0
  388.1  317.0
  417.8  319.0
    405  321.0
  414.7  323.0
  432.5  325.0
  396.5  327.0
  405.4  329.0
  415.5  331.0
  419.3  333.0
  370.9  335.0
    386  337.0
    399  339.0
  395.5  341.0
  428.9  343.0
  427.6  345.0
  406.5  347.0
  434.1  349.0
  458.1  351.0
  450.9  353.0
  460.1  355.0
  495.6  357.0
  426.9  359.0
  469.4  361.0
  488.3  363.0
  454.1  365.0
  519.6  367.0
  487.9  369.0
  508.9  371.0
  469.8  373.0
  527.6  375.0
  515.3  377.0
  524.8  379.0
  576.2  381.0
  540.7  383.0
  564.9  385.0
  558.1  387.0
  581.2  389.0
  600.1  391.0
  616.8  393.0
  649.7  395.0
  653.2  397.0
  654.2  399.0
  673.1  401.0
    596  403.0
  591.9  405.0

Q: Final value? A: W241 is 1.1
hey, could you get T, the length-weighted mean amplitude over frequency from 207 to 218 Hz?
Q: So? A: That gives 385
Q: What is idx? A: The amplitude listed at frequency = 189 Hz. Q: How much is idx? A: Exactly 405.5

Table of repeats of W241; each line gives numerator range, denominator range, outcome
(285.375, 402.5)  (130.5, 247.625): 1.21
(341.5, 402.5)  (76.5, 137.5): 1.22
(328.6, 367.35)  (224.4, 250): 1.16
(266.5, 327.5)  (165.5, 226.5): 1.04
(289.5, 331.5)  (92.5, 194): 1.02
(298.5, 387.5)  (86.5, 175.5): 1.10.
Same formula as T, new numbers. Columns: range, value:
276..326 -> 411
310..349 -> 408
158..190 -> 390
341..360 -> 441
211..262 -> 378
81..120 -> 427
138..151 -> 376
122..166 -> 385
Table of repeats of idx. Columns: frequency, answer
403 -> 596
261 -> 394.8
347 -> 406.5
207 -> 390.3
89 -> 411.8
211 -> 386.7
